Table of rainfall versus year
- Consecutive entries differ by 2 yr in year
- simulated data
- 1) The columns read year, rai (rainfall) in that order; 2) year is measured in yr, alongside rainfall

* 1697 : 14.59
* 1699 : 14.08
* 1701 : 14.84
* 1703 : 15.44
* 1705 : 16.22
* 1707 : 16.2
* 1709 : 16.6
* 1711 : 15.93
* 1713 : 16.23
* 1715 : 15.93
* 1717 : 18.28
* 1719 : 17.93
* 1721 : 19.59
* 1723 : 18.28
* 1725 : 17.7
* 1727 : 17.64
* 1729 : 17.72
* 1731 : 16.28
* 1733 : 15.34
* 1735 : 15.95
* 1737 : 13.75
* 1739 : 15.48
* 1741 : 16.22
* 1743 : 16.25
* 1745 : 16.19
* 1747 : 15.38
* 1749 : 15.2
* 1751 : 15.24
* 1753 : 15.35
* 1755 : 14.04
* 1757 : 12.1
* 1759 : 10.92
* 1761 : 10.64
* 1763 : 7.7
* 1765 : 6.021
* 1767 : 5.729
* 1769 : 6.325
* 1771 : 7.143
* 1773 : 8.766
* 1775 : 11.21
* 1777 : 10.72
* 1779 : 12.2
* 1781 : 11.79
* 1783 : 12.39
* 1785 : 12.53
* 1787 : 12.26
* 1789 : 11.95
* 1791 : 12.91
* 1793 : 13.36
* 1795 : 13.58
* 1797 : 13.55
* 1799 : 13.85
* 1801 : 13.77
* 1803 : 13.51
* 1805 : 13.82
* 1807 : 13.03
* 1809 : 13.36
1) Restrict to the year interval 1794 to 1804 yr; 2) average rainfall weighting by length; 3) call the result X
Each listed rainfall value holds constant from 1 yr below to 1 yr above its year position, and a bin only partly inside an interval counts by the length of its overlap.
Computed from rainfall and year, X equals 13.7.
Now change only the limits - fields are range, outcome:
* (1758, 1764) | 9.75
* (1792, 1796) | 13.5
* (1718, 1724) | 18.6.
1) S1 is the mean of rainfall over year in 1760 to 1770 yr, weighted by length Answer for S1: 7.28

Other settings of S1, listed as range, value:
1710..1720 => 16.9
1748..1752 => 15.2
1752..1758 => 13.8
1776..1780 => 11.5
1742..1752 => 15.7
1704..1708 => 16.2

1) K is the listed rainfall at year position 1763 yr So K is 7.7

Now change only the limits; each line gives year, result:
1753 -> 15.35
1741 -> 16.22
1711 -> 15.93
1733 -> 15.34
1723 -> 18.28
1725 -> 17.7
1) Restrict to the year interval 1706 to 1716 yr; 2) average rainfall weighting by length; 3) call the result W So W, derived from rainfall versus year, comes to 16.2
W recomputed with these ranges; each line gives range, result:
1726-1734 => 16.7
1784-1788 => 12.4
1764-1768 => 5.88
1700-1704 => 15.1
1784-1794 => 12.6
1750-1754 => 15.3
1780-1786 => 12.2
